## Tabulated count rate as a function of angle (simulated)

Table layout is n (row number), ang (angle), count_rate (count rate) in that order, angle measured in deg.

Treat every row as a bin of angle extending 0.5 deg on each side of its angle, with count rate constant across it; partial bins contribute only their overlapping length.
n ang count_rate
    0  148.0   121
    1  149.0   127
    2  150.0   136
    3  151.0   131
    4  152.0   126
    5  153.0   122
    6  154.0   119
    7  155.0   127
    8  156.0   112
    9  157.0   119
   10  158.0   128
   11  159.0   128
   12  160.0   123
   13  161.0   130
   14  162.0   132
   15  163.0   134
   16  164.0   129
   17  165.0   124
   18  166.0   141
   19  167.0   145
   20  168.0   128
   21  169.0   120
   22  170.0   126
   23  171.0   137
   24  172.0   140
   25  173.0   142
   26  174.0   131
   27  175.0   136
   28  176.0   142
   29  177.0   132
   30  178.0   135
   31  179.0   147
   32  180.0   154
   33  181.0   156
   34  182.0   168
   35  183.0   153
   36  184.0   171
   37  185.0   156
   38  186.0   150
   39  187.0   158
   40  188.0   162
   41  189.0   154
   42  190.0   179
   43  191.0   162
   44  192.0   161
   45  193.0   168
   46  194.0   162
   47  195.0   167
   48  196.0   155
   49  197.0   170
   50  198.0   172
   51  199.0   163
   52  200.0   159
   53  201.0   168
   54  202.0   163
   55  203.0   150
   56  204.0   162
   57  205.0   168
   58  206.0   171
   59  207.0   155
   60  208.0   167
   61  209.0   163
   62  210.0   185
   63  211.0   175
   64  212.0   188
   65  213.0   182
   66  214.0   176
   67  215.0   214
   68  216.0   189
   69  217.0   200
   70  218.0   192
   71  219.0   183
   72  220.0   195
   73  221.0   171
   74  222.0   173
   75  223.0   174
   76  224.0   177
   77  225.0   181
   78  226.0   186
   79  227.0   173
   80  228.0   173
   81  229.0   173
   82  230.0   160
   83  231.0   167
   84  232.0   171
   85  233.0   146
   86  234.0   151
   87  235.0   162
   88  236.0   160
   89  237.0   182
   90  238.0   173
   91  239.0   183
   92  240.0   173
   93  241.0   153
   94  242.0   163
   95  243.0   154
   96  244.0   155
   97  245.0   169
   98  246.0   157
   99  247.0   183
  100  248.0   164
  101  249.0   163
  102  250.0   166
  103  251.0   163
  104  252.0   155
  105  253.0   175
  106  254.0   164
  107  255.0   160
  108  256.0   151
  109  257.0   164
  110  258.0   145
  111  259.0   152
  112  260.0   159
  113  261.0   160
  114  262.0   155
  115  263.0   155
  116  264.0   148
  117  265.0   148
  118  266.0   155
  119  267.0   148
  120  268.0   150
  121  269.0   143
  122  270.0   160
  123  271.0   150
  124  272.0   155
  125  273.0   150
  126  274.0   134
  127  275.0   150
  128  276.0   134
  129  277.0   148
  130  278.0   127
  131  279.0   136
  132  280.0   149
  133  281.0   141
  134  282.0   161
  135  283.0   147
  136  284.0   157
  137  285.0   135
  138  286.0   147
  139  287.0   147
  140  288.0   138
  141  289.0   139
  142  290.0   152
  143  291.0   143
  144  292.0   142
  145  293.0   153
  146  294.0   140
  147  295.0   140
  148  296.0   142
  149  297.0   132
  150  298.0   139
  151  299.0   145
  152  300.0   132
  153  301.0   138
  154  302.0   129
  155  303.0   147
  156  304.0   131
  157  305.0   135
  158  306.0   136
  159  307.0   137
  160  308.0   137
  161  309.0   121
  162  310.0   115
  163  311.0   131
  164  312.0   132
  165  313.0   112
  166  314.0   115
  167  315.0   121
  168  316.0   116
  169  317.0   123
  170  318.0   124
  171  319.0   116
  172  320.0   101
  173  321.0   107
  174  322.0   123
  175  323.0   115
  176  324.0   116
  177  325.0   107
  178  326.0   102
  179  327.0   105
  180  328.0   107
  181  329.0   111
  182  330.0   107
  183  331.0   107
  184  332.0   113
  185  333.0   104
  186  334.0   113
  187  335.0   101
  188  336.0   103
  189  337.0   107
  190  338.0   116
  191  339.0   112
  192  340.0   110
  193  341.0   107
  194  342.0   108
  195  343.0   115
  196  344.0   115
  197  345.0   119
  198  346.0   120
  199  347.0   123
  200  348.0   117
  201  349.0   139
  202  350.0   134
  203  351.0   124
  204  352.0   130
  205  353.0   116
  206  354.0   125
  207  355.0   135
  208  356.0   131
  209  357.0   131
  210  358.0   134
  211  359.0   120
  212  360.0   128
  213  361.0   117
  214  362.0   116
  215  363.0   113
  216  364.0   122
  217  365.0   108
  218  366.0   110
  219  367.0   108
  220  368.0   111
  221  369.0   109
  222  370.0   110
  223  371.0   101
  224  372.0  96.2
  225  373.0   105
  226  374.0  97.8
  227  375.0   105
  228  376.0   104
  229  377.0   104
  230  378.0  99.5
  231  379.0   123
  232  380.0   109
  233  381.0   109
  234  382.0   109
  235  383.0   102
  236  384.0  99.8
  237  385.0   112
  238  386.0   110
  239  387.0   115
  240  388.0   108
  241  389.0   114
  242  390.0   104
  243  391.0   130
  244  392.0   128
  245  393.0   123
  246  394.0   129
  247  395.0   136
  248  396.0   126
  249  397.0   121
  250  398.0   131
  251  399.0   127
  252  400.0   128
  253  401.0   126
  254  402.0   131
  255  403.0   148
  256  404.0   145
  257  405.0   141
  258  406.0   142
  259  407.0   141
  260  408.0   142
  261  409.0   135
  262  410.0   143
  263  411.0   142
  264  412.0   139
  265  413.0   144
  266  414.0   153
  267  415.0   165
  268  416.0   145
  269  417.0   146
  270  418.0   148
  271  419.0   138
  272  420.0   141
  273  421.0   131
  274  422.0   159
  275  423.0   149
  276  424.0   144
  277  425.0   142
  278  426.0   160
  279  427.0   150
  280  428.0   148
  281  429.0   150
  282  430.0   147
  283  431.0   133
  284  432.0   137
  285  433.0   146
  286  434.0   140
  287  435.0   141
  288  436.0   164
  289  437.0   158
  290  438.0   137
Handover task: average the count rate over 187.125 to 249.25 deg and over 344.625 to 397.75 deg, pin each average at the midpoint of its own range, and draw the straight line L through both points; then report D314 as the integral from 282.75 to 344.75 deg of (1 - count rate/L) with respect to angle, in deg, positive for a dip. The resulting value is 5.7 deg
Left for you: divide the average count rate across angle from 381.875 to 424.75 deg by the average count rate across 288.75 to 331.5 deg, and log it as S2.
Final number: 1.05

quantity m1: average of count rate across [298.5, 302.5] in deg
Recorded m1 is 136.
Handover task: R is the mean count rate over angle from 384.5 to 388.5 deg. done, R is 111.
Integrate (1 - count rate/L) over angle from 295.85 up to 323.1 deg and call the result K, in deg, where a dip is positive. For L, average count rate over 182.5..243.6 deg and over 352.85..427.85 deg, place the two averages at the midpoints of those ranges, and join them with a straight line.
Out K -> 3.6 deg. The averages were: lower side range 170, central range 127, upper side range 126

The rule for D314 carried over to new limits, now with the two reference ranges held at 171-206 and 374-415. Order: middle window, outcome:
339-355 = 1.4 deg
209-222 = -2.9 deg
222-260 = -4.4 deg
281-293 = -0.4 deg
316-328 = 2.1 deg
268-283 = -0.3 deg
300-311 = 0.5 deg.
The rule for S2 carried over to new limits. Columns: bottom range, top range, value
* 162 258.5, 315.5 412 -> 0.73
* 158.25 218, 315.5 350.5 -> 0.73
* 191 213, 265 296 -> 0.87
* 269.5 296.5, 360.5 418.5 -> 0.84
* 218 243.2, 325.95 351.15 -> 0.66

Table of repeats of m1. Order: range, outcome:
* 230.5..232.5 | 169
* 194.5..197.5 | 164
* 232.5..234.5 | 148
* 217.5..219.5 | 188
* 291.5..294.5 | 145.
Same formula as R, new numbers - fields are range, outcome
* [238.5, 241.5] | 170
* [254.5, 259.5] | 154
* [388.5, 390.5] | 109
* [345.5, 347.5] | 122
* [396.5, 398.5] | 126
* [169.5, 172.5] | 134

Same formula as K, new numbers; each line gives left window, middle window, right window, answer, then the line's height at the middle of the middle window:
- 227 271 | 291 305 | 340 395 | 0.3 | 142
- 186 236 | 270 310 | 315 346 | -3.0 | 131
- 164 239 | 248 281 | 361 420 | -0.6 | 149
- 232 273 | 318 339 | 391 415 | 5.4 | 148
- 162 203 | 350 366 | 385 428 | 1.8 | 139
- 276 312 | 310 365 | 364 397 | 3.6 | 125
